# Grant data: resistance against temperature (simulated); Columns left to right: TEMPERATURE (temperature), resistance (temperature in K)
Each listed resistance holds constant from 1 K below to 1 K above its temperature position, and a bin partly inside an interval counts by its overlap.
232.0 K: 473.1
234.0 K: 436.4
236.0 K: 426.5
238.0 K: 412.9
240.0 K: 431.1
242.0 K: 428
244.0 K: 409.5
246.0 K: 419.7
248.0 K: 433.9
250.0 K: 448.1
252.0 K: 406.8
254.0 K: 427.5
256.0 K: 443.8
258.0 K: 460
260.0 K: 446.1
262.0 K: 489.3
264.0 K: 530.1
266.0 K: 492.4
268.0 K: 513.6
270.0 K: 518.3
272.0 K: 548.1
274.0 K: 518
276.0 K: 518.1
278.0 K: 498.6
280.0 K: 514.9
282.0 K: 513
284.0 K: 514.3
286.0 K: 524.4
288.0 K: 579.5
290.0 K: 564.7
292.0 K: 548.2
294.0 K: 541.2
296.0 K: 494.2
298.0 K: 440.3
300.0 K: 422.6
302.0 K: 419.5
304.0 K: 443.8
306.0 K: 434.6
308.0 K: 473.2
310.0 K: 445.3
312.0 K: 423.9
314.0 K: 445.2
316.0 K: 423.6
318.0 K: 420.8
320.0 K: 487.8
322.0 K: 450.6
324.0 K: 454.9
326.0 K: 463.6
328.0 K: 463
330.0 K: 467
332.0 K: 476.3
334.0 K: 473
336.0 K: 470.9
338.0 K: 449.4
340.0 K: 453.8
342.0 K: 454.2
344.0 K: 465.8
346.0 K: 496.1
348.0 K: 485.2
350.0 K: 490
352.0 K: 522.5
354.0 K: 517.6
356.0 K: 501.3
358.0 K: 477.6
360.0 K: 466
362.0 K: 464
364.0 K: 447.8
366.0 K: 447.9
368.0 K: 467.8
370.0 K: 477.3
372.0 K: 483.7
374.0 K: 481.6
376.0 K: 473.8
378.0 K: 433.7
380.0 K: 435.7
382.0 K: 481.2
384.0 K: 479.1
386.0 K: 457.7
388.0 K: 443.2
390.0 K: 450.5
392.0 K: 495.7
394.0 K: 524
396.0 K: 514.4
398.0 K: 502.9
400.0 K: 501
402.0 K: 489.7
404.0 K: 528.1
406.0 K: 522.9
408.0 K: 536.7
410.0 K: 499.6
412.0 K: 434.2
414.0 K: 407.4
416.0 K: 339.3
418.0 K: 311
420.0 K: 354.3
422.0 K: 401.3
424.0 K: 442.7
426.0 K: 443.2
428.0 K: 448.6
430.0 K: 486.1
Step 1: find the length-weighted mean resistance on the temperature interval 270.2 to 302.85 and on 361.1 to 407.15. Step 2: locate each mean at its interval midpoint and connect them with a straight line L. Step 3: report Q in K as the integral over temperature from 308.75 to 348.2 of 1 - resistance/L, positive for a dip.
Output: 3.1 K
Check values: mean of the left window 511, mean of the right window 479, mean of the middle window 458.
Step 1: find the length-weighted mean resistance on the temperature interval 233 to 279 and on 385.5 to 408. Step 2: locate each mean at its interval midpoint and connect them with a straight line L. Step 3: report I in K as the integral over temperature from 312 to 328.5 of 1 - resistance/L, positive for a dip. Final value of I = 1.0 K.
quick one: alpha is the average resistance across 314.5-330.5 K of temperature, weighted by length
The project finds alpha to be 453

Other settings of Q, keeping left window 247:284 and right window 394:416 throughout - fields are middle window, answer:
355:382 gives 1.15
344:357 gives -0.33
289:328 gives 1.85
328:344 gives 0.76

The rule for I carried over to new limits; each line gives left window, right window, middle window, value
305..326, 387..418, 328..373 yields -1.7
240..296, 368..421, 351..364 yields -0.5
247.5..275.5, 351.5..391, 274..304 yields -1.8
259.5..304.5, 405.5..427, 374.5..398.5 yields -1.7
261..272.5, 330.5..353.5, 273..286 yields -0.2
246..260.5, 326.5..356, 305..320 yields 0.7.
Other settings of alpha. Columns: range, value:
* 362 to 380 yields 463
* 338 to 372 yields 477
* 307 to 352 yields 462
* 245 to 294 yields 496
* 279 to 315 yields 486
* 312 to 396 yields 469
